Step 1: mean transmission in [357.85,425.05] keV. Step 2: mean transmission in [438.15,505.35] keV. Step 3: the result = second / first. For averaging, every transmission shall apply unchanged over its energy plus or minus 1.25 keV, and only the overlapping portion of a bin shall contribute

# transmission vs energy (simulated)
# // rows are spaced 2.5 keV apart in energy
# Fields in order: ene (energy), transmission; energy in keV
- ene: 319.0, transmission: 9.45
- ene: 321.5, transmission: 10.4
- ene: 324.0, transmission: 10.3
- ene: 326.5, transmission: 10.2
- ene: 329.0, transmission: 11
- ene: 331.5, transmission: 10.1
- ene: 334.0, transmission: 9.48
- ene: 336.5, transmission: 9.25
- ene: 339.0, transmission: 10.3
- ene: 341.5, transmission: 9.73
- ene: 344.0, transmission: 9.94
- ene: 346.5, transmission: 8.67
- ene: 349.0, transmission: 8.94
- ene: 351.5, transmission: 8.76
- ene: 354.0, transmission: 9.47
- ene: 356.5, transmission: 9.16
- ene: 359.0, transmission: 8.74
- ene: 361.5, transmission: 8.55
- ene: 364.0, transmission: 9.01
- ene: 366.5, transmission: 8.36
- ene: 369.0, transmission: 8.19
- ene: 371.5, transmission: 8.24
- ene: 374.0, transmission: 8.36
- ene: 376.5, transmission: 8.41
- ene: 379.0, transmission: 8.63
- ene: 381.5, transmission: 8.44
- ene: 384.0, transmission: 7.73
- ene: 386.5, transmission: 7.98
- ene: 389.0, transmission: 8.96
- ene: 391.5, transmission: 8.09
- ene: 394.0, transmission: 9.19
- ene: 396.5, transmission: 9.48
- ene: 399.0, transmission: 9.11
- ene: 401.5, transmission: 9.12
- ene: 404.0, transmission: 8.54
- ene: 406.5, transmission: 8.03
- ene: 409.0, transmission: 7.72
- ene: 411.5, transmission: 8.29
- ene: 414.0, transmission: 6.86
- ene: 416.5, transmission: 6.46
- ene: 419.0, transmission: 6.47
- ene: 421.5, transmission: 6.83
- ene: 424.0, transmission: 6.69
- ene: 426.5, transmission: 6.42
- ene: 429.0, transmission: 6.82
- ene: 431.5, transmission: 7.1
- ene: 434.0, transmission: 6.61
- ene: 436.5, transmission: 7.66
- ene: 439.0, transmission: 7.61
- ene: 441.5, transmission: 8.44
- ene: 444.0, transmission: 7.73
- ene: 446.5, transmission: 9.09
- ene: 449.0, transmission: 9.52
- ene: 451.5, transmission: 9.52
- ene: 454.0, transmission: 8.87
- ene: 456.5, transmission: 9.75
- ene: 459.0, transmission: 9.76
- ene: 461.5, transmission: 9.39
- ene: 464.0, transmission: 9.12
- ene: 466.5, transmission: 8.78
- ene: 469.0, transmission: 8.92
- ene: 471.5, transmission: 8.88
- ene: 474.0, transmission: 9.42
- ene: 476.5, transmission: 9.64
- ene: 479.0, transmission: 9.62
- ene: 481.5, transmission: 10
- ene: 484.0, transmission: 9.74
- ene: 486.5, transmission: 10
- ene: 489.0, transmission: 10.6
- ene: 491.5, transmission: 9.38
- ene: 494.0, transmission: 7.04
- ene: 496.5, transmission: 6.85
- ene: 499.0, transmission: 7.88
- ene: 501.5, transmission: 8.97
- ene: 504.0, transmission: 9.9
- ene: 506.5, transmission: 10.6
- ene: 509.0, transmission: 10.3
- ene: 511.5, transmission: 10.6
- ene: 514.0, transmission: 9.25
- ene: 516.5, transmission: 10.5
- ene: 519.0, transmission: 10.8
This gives 1.1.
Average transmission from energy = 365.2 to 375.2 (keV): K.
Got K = 8.29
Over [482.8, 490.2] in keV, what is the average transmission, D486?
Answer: 10.1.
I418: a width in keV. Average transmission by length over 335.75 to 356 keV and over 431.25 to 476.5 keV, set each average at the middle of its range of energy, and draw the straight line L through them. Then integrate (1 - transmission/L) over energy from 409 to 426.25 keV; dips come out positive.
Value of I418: 3.84 keV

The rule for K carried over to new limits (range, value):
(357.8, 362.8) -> 8.65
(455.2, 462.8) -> 9.62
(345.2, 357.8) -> 9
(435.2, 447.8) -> 8.11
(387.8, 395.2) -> 8.74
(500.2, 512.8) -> 10.1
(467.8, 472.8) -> 8.91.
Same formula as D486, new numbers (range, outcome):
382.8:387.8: 7.87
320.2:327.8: 10.3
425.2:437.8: 6.92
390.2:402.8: 9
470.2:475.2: 9.14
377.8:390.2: 8.34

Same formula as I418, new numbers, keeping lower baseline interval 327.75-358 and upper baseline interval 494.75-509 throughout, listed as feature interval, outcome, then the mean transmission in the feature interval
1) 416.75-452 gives 6.3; 7.53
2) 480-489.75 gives -1.2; 10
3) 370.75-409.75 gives 3.5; 8.52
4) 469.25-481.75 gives -0.6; 9.43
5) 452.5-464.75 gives -0.4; 9.39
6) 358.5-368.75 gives 0.9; 8.61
